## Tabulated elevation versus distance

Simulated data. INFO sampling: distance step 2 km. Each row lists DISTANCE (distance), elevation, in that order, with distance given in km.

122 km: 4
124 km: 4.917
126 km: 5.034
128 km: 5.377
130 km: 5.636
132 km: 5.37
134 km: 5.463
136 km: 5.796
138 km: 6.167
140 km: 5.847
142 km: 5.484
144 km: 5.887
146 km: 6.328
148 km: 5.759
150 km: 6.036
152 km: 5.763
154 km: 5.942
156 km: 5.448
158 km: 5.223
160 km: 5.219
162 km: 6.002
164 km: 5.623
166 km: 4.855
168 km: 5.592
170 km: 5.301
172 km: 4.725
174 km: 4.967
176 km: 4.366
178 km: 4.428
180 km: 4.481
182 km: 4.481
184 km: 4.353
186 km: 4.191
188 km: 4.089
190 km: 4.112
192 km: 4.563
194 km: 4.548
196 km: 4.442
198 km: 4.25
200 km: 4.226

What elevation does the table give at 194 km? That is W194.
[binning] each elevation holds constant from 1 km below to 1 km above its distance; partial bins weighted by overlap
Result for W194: 4.548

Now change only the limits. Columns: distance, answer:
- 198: 4.25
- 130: 5.636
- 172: 4.725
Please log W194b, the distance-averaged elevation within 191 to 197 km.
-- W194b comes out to 4.52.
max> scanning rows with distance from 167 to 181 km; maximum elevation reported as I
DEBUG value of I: 5.592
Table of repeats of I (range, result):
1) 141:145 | 5.887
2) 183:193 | 4.563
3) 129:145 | 6.167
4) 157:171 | 6.002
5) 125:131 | 5.636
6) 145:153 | 6.328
